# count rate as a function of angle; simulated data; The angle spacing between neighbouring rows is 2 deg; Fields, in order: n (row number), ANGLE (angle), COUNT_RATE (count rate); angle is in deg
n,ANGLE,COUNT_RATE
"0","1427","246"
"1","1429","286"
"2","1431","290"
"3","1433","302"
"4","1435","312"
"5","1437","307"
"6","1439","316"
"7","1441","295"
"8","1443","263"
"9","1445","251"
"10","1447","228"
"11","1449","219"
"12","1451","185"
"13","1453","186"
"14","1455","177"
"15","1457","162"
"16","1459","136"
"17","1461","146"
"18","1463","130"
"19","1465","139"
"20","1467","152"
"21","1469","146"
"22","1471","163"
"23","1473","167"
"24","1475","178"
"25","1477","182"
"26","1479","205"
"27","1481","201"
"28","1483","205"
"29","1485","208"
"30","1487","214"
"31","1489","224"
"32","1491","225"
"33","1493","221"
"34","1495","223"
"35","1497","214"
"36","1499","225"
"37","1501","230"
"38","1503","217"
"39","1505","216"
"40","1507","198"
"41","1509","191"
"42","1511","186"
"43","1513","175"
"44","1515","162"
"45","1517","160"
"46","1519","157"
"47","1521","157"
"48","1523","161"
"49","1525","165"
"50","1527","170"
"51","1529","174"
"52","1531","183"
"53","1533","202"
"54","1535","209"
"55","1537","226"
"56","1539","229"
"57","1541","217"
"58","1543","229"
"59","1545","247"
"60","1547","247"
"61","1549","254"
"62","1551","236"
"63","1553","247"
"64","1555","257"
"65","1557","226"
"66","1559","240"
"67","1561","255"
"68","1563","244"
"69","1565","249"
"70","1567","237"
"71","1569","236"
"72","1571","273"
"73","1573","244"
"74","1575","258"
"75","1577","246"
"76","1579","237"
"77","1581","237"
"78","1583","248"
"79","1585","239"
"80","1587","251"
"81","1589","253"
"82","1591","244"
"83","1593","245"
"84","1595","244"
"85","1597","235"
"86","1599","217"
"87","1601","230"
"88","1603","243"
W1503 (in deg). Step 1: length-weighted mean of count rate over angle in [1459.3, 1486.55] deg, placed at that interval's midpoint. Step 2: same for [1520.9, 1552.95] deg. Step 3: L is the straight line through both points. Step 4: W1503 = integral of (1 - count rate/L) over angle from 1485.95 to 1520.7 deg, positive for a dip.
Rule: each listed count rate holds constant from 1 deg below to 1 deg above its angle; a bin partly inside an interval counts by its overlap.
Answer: -2.4 deg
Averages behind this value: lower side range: 171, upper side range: 209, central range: 201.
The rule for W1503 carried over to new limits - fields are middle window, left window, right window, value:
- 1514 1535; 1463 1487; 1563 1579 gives 4.2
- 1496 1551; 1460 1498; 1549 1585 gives 4.0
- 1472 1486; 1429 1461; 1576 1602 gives 2.8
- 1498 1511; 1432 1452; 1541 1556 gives 2.2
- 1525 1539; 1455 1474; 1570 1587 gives 0.9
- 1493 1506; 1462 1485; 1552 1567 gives -1.8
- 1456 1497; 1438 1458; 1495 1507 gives 7.5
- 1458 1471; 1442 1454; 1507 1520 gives 4.1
